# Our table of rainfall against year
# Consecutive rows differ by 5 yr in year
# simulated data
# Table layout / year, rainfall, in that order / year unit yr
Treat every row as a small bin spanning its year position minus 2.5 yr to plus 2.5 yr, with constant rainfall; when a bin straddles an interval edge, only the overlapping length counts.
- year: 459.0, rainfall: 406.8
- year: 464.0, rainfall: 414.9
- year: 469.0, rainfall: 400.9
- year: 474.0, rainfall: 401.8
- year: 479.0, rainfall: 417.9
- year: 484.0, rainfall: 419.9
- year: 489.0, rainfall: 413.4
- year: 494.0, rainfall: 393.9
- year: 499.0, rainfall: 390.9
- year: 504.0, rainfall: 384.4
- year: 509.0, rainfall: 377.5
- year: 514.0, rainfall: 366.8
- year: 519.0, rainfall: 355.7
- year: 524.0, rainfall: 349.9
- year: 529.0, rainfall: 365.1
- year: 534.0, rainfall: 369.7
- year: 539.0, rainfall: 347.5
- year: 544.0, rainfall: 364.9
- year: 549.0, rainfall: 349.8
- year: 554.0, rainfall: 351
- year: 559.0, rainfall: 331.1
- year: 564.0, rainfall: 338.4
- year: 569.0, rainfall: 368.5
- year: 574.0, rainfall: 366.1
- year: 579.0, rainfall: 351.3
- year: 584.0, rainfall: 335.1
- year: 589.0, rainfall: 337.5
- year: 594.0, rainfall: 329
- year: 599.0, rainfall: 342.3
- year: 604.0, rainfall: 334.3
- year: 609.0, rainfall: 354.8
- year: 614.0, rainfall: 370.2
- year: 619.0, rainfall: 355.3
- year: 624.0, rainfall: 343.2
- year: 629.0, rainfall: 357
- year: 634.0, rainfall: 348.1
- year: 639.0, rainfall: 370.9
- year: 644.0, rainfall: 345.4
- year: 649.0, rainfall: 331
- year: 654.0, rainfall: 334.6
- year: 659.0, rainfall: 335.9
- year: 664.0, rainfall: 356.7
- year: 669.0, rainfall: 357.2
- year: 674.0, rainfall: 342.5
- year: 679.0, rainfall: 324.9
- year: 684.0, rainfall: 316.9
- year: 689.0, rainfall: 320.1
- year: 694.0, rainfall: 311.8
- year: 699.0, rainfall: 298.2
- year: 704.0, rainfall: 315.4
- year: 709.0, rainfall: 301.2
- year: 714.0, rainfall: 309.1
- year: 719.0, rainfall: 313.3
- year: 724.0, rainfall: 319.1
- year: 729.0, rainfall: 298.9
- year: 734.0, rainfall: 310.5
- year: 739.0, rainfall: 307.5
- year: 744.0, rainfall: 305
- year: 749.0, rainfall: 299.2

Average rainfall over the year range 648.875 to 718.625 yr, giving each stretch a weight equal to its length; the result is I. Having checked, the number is 325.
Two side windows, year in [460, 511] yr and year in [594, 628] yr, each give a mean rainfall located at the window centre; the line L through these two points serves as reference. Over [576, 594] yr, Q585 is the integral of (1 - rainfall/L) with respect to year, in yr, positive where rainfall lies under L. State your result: 1.0 yr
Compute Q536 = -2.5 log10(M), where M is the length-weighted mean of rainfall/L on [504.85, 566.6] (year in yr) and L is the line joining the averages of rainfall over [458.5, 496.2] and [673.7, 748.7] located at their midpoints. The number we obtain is 0.08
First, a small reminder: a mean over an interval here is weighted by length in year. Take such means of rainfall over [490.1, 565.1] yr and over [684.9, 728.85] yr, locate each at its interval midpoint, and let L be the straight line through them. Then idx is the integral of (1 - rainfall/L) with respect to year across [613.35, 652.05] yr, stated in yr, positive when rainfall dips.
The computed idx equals -2.20 yr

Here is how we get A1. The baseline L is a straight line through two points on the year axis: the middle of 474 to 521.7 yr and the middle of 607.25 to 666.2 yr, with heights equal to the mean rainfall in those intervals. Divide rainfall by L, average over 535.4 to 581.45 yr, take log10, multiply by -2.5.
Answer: 0.06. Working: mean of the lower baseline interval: 392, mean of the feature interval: 352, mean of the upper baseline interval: 350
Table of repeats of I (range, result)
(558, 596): 345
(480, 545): 378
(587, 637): 348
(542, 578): 353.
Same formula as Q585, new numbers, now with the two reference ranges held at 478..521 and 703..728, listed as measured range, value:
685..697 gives 0.2 yr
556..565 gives 0.8 yr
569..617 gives 1.1 yr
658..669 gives -0.7 yr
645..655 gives 0.0 yr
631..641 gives -0.6 yr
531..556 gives 1.2 yr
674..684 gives -0.1 yr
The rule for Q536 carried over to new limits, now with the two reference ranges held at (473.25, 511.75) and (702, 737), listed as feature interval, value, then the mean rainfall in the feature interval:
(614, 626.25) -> -0.01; 354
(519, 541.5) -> 0.08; 358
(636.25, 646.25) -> -0.05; 358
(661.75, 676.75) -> -0.07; 352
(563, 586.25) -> 0.04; 353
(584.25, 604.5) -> 0.07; 336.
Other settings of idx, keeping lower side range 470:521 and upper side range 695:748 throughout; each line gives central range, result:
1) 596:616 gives 0.1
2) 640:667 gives -0.8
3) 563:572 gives 0.2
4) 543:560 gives 1.0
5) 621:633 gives -0.2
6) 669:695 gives -0.4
